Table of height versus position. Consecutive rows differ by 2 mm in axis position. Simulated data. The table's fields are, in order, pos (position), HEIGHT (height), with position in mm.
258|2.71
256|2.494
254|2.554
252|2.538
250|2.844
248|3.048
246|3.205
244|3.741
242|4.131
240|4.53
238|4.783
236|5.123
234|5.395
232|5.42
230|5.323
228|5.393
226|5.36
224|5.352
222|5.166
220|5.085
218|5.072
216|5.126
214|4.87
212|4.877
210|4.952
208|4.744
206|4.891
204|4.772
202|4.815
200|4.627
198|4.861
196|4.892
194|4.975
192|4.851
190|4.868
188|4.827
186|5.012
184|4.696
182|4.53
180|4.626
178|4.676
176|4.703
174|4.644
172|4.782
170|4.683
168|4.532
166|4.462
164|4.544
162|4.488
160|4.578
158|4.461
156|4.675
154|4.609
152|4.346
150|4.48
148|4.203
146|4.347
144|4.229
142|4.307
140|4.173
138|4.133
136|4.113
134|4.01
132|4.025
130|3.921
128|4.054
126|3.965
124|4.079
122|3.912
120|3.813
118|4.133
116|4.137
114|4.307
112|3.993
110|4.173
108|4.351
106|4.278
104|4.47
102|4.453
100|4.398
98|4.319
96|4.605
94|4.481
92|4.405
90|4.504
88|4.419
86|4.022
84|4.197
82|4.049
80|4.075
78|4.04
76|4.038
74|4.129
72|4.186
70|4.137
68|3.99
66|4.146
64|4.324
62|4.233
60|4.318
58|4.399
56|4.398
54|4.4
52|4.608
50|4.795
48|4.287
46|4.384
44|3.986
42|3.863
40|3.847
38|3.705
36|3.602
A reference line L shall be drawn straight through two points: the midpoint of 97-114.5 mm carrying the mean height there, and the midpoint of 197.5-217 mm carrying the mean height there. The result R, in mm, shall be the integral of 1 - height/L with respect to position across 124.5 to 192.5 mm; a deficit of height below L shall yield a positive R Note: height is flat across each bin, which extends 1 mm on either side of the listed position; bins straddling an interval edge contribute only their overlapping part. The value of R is 2.1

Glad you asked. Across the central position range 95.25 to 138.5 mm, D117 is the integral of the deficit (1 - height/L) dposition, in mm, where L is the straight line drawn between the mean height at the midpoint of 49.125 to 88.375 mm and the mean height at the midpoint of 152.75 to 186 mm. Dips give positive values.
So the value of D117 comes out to 2.5 mm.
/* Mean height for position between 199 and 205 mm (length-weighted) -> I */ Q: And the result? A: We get 4.74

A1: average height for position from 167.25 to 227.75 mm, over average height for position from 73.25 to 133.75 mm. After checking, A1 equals 1.16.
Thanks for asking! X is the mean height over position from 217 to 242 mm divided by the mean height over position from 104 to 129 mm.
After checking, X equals 1.25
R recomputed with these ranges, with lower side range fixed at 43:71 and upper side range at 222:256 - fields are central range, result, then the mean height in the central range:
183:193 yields -1.33 mm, 4.85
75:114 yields 0.24 mm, 4.28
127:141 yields 0.76 mm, 4.06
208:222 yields -2.35 mm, 4.99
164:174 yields -0.76 mm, 4.61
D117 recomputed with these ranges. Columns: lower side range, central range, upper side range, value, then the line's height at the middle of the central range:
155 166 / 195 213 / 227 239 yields 0.5 mm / 4.96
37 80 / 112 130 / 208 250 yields 1.5 mm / 4.4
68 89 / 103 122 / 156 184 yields 0.6 mm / 4.3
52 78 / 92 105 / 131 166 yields -0.5 mm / 4.28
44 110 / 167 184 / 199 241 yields 0.5 mm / 4.8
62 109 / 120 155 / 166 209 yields 2.7 mm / 4.51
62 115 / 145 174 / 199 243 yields 0.8 mm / 4.65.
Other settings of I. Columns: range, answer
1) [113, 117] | 4.22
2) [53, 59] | 4.4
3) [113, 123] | 4.06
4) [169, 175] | 4.7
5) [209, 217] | 4.96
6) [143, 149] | 4.26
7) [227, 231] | 5.36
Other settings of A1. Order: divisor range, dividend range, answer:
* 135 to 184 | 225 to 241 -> 1.15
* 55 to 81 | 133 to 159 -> 1.03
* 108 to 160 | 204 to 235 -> 1.22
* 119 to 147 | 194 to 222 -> 1.20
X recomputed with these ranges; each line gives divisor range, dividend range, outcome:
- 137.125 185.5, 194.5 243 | 1.11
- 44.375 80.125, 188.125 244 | 1.16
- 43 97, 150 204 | 1.09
